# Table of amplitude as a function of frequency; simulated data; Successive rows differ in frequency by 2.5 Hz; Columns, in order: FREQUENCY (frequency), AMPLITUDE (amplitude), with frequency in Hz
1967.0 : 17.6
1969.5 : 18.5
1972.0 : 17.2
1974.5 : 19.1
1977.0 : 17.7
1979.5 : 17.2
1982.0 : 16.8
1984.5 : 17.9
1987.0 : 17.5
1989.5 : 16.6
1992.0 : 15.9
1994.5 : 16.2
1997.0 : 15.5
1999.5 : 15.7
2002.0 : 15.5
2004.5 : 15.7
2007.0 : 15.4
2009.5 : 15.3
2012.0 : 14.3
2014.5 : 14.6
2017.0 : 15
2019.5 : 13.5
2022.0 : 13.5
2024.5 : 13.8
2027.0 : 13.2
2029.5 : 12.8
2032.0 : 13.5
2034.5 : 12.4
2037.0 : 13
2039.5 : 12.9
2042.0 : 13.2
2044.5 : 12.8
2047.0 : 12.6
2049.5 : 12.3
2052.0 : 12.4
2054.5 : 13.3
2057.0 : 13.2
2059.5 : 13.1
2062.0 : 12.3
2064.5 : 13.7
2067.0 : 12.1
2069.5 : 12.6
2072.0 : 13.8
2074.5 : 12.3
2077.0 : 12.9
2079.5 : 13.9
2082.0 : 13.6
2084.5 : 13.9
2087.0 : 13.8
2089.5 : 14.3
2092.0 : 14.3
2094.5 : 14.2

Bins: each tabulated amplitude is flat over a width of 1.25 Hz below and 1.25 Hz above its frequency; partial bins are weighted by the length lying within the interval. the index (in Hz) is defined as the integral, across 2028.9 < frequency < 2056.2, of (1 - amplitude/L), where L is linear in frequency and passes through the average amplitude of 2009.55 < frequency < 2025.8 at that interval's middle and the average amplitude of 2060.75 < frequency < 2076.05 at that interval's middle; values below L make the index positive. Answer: 1.4 Hz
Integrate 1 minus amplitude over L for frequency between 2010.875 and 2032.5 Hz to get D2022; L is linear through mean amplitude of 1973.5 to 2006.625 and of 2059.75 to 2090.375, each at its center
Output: 2.2 Hz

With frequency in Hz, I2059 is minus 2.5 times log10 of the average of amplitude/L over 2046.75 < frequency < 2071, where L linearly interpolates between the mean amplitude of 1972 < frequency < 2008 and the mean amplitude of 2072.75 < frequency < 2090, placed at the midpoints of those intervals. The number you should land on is 0.12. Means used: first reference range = 16.6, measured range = 12.8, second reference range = 13.5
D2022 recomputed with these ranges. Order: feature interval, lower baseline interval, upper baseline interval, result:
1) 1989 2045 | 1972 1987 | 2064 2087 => 5.6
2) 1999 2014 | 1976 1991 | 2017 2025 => -0.1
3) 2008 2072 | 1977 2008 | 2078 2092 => 7.8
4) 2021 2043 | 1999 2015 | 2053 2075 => 1.7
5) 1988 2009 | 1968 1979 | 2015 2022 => 0.1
